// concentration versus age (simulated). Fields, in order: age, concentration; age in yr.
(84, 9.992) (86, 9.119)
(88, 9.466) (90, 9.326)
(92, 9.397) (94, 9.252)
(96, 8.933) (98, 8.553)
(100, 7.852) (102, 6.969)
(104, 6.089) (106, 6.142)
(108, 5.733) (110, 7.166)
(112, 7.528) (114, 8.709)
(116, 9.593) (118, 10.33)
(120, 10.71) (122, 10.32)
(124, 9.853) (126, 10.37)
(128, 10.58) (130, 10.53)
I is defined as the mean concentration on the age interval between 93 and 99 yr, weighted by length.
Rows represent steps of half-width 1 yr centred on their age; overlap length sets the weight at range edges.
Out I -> 8.91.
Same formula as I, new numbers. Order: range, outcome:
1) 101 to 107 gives 6.4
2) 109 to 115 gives 7.8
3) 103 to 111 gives 6.28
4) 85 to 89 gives 9.29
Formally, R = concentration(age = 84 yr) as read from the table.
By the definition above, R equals 9.992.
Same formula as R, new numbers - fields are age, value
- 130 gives 10.53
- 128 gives 10.58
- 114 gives 8.709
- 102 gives 6.969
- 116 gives 9.593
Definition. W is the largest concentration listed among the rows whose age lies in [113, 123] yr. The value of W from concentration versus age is 10.71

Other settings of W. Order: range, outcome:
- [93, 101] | 9.252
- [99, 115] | 8.709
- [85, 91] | 9.466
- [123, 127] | 10.37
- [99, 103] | 7.852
